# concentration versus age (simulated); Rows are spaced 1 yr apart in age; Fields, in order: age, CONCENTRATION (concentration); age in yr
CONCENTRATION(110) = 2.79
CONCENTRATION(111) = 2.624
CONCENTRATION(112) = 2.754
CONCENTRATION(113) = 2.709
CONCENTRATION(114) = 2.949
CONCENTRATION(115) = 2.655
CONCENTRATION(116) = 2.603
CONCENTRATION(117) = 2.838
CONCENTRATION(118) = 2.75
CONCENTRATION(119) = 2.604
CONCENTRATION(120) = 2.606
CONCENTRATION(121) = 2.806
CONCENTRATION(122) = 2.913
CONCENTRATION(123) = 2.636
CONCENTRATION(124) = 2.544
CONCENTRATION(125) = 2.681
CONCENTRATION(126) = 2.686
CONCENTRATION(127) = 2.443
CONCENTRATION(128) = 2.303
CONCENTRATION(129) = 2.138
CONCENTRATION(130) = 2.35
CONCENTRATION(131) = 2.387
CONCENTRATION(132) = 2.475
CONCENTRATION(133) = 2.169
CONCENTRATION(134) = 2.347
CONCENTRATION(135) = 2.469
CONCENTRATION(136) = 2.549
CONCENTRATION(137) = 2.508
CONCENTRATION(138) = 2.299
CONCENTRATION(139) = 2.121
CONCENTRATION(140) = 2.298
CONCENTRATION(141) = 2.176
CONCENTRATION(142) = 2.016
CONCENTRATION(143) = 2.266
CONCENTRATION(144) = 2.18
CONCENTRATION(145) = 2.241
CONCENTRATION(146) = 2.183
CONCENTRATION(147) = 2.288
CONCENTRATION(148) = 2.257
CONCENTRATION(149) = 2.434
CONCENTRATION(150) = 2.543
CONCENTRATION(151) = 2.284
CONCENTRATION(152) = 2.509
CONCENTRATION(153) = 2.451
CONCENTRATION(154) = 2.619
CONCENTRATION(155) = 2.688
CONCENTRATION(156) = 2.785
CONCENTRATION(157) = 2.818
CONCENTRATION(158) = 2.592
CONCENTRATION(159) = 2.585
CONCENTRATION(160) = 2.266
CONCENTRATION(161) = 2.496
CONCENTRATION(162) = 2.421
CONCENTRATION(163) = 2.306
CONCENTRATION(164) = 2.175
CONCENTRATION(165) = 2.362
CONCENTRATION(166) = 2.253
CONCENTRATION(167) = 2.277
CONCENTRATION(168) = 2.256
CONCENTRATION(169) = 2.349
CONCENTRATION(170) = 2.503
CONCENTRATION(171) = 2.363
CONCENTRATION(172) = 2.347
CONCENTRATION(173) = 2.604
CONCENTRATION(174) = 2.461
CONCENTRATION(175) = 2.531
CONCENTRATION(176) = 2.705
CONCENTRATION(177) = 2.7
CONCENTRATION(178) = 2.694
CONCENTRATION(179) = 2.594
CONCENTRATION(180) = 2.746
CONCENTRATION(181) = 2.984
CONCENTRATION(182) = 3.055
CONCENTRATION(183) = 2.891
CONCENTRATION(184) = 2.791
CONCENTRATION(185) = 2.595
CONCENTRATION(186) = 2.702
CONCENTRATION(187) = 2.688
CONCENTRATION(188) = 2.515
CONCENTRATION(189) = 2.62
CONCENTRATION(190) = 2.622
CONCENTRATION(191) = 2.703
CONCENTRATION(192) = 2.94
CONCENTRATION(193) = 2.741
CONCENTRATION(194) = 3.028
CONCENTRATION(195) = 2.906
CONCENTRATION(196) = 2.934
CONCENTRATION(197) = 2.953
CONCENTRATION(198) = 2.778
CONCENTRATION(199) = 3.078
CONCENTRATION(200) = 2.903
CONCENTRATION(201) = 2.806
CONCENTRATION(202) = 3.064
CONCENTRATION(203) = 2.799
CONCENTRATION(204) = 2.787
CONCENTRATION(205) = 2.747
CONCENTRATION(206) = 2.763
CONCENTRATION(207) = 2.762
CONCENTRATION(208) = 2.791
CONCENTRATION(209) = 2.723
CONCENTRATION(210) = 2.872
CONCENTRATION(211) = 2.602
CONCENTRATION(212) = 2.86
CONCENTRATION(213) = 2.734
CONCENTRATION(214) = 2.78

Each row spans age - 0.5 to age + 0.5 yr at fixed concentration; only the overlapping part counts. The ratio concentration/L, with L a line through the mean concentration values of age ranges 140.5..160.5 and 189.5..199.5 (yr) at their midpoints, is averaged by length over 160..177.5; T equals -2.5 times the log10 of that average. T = 0.081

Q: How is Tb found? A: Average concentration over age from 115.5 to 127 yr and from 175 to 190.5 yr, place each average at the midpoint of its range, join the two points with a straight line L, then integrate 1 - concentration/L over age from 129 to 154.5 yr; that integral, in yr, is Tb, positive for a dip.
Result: 3.4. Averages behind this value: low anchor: 2.69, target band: 2.33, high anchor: 2.72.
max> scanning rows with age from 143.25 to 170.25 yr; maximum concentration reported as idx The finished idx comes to 2.818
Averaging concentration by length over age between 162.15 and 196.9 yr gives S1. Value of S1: 2.62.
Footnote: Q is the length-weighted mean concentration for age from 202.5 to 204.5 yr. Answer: 2.79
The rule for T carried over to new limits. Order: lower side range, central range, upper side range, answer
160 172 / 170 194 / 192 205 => -0.03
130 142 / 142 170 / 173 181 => 0.04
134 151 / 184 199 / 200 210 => -0.03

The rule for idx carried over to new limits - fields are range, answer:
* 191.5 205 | 3.078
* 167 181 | 2.984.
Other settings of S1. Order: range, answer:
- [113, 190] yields 2.51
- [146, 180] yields 2.47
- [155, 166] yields 2.48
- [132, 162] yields 2.4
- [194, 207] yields 2.88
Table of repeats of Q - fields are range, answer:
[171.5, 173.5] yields 2.48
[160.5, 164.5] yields 2.35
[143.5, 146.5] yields 2.2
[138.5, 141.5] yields 2.2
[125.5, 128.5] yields 2.48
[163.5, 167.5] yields 2.27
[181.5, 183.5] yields 2.97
